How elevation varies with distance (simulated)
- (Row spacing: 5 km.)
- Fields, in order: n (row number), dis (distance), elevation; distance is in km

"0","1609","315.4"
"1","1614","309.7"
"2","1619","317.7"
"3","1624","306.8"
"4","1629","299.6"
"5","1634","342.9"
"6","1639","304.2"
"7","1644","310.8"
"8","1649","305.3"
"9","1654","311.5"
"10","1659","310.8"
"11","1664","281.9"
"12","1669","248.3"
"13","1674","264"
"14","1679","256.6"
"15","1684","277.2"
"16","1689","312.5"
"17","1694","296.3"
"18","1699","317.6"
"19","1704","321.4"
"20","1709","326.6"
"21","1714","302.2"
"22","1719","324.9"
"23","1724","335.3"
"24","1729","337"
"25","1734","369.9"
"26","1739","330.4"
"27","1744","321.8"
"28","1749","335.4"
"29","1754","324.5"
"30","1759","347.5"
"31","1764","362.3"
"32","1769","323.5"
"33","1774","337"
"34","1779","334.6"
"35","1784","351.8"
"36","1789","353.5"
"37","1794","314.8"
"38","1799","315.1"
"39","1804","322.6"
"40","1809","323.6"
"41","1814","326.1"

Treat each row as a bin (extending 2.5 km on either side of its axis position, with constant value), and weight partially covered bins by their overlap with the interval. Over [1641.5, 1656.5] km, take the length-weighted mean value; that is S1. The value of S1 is 309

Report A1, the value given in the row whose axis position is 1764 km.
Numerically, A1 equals 362.3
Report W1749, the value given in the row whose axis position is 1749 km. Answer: 335.4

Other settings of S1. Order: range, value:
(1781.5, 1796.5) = 340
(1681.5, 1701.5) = 301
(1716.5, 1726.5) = 330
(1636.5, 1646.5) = 308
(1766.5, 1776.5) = 330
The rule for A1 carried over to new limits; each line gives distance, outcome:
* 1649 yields 305.3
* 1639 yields 304.2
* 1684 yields 277.2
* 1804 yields 322.6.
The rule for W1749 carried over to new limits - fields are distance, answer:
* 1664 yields 281.9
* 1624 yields 306.8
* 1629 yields 299.6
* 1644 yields 310.8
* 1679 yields 256.6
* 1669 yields 248.3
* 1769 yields 323.5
